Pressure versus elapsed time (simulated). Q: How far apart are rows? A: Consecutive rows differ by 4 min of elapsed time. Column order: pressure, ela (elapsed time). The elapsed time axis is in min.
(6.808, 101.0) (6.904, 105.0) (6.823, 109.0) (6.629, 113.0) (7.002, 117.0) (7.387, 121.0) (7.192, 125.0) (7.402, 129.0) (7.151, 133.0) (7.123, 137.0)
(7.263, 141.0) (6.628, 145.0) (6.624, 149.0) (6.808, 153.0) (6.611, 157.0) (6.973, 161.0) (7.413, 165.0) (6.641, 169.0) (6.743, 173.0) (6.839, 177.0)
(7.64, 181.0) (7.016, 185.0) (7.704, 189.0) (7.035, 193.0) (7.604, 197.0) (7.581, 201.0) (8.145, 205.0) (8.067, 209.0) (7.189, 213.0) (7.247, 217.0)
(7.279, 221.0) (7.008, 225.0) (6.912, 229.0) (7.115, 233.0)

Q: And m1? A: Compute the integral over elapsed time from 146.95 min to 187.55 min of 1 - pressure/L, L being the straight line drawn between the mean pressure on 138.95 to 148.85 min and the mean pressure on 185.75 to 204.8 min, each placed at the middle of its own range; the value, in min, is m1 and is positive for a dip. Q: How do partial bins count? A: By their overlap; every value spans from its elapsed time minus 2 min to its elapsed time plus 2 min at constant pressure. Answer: 1.31 min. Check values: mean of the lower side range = 6.89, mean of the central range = 6.94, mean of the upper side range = 7.51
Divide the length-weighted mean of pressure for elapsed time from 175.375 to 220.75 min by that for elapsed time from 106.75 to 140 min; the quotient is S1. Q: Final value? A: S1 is 1.05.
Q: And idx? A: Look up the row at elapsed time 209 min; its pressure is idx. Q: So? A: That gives 8.067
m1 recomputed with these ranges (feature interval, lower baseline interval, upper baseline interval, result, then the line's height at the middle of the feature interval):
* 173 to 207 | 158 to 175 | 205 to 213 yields 0.2 min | 7.44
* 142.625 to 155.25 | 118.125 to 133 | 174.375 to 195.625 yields 1.0 min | 7.27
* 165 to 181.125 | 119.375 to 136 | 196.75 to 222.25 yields 1.1 min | 7.45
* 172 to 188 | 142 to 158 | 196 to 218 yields 0.2 min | 7.21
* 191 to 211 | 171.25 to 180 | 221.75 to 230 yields -2.1 min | 6.95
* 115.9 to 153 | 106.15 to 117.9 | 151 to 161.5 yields -1.5 min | 6.79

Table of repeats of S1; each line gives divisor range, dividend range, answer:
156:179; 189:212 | 1.11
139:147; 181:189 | 1.06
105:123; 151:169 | 0.99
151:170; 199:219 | 1.11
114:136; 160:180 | 0.97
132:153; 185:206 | 1.09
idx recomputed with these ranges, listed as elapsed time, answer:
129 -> 7.402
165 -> 7.413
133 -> 7.151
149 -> 6.624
